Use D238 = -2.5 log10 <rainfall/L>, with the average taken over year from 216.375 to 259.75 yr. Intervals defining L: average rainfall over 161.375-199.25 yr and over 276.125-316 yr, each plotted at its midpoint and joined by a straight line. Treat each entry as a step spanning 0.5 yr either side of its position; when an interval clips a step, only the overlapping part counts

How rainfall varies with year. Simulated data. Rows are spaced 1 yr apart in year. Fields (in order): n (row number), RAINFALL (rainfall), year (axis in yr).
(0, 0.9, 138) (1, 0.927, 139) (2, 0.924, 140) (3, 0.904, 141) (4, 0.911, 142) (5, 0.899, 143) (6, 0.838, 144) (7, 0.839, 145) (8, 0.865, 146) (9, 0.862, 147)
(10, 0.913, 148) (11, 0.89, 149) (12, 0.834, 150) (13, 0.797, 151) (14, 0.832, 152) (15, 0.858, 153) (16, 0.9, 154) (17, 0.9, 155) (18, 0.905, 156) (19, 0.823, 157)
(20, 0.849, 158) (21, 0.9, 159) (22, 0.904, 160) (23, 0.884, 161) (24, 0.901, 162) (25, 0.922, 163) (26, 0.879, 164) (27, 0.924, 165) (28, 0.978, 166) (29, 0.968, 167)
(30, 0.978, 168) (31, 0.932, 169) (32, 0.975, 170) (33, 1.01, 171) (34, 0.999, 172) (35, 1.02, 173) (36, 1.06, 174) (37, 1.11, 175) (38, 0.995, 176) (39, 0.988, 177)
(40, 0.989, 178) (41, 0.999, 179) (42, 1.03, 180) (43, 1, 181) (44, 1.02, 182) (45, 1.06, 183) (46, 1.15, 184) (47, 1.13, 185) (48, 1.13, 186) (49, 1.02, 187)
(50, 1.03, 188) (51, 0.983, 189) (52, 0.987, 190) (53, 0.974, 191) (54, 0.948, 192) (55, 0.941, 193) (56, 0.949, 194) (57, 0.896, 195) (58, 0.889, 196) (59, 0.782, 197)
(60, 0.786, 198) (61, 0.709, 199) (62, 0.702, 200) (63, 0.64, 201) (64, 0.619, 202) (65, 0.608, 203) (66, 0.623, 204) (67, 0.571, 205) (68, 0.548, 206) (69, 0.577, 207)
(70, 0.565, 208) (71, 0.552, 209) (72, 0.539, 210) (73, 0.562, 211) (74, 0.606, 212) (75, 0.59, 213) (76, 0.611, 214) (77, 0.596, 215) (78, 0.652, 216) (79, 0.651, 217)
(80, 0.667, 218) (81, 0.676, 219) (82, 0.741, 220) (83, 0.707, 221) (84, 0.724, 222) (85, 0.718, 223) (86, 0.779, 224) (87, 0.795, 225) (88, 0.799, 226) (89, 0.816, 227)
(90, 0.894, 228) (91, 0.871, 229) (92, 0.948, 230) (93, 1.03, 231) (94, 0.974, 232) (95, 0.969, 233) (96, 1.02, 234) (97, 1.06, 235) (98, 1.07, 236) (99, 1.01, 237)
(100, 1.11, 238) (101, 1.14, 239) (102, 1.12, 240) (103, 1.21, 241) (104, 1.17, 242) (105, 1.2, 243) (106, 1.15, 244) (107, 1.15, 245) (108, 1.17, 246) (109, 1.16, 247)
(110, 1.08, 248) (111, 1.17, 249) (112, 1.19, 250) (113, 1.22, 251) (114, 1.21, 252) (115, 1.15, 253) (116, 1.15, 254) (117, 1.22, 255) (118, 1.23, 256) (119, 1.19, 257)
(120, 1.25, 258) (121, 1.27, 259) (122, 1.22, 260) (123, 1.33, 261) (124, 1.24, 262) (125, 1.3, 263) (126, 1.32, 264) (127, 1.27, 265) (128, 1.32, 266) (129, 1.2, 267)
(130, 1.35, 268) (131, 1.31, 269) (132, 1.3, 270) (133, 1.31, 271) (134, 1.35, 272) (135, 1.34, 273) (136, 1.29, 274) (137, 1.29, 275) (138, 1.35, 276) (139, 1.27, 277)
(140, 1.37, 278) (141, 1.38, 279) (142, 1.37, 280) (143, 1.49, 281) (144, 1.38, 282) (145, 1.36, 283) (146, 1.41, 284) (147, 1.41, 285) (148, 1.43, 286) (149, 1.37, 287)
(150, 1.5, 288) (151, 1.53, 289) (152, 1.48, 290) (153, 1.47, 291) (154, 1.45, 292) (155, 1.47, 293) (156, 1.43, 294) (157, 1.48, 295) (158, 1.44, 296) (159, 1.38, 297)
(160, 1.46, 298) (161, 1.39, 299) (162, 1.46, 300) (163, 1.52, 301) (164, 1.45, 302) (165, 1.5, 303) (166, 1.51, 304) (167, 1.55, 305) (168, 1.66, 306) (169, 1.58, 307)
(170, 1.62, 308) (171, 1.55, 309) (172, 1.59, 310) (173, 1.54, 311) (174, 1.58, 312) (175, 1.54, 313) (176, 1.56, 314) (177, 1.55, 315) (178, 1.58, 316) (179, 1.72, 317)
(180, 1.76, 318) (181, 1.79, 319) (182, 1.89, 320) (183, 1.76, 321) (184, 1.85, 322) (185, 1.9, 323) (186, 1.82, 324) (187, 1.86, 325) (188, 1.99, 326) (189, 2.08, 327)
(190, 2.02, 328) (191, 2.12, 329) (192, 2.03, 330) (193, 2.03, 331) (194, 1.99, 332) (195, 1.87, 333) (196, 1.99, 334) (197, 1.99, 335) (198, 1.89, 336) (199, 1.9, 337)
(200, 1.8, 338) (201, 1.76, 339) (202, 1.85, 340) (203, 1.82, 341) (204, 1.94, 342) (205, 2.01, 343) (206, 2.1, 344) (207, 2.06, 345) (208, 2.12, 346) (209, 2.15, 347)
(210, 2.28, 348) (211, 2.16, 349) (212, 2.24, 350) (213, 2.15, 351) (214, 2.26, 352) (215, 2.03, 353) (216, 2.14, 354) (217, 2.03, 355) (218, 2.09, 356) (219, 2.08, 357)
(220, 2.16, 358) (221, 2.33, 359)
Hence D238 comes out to 0.21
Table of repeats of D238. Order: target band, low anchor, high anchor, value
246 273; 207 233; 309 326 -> -0.112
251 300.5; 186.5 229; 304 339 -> 0.014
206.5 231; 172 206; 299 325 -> 0.485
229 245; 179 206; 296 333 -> 0.106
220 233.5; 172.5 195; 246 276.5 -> 0.336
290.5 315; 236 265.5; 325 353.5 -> 0.115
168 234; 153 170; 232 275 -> 0.215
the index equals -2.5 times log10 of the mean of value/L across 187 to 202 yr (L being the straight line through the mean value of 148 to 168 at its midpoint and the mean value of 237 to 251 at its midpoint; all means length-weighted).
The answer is 0.15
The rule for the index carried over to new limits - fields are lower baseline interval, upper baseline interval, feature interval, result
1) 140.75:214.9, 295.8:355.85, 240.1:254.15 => 0.13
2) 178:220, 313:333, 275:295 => 0.08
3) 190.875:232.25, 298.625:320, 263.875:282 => -0.05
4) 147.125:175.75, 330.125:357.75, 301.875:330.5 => 0.08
